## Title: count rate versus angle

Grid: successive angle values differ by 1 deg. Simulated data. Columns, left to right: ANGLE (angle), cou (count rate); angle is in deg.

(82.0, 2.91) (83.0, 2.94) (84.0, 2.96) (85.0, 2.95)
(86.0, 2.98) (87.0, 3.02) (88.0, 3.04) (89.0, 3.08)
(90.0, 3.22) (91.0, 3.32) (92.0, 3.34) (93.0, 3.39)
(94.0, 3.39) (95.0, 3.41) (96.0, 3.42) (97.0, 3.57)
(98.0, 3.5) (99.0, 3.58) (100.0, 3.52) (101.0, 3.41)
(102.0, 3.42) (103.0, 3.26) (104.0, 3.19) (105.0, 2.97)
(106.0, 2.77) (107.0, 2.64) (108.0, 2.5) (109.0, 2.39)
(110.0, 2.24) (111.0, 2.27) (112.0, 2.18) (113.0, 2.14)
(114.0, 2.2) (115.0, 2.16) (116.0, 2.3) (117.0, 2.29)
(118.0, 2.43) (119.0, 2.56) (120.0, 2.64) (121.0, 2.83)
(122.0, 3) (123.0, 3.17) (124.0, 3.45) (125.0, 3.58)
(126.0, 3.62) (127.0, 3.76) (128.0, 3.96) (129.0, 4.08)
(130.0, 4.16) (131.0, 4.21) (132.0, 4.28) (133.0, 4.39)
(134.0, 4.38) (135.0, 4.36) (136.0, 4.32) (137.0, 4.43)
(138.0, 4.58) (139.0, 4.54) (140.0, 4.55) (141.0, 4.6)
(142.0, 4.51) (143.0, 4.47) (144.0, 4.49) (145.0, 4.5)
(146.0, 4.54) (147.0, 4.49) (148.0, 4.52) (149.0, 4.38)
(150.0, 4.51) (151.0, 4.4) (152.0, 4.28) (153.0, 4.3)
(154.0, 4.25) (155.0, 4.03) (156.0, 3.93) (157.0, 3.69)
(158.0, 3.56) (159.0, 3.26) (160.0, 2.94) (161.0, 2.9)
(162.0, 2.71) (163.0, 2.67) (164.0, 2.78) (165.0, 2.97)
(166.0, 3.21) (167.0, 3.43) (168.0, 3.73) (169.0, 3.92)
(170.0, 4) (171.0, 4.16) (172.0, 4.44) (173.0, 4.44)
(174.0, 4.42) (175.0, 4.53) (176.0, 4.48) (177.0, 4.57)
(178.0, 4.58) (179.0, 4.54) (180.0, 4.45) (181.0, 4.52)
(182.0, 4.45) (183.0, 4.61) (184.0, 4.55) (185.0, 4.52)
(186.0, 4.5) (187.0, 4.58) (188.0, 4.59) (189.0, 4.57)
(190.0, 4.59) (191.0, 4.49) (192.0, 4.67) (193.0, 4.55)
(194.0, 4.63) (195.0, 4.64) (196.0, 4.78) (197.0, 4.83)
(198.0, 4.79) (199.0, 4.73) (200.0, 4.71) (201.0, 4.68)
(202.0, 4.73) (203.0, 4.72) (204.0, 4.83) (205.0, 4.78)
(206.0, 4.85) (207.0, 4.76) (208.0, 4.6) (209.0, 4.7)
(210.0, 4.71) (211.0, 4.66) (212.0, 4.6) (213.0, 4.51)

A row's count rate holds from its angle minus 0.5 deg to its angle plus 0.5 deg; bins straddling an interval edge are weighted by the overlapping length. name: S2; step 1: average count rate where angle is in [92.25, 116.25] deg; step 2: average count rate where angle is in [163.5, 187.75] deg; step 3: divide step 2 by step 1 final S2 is 1.43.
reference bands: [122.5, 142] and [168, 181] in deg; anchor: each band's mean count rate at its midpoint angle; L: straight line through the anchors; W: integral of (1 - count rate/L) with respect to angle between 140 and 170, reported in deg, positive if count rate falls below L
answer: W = 2.6 deg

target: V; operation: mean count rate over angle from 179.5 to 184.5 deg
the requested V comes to 4.52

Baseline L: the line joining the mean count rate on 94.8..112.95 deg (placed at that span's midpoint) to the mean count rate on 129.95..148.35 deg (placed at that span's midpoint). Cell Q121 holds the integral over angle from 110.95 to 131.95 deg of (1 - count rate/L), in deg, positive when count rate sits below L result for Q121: 4.0 deg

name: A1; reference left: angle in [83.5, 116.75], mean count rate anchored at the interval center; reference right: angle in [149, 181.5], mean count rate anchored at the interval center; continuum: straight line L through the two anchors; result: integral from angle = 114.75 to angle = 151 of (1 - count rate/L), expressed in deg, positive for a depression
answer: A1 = -4.5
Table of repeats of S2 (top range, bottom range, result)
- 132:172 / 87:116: 1.35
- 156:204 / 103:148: 1.20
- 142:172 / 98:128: 1.34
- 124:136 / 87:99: 1.22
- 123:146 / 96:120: 1.52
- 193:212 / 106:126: 1.81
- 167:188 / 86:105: 1.32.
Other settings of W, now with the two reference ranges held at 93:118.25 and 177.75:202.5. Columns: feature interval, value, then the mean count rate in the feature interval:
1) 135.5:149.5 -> -3.4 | 4.49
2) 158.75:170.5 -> 2.5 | 3.21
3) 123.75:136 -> -2.5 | 4.04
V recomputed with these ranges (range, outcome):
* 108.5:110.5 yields 2.32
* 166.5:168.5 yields 3.58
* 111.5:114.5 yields 2.17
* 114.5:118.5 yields 2.29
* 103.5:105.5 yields 3.08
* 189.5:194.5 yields 4.59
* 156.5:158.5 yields 3.62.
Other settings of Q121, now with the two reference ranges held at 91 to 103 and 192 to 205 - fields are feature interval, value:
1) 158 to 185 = 3.02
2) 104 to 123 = 5.91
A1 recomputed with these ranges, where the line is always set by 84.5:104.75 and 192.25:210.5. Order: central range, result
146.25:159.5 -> -0.2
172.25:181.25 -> -0.2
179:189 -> -0.1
